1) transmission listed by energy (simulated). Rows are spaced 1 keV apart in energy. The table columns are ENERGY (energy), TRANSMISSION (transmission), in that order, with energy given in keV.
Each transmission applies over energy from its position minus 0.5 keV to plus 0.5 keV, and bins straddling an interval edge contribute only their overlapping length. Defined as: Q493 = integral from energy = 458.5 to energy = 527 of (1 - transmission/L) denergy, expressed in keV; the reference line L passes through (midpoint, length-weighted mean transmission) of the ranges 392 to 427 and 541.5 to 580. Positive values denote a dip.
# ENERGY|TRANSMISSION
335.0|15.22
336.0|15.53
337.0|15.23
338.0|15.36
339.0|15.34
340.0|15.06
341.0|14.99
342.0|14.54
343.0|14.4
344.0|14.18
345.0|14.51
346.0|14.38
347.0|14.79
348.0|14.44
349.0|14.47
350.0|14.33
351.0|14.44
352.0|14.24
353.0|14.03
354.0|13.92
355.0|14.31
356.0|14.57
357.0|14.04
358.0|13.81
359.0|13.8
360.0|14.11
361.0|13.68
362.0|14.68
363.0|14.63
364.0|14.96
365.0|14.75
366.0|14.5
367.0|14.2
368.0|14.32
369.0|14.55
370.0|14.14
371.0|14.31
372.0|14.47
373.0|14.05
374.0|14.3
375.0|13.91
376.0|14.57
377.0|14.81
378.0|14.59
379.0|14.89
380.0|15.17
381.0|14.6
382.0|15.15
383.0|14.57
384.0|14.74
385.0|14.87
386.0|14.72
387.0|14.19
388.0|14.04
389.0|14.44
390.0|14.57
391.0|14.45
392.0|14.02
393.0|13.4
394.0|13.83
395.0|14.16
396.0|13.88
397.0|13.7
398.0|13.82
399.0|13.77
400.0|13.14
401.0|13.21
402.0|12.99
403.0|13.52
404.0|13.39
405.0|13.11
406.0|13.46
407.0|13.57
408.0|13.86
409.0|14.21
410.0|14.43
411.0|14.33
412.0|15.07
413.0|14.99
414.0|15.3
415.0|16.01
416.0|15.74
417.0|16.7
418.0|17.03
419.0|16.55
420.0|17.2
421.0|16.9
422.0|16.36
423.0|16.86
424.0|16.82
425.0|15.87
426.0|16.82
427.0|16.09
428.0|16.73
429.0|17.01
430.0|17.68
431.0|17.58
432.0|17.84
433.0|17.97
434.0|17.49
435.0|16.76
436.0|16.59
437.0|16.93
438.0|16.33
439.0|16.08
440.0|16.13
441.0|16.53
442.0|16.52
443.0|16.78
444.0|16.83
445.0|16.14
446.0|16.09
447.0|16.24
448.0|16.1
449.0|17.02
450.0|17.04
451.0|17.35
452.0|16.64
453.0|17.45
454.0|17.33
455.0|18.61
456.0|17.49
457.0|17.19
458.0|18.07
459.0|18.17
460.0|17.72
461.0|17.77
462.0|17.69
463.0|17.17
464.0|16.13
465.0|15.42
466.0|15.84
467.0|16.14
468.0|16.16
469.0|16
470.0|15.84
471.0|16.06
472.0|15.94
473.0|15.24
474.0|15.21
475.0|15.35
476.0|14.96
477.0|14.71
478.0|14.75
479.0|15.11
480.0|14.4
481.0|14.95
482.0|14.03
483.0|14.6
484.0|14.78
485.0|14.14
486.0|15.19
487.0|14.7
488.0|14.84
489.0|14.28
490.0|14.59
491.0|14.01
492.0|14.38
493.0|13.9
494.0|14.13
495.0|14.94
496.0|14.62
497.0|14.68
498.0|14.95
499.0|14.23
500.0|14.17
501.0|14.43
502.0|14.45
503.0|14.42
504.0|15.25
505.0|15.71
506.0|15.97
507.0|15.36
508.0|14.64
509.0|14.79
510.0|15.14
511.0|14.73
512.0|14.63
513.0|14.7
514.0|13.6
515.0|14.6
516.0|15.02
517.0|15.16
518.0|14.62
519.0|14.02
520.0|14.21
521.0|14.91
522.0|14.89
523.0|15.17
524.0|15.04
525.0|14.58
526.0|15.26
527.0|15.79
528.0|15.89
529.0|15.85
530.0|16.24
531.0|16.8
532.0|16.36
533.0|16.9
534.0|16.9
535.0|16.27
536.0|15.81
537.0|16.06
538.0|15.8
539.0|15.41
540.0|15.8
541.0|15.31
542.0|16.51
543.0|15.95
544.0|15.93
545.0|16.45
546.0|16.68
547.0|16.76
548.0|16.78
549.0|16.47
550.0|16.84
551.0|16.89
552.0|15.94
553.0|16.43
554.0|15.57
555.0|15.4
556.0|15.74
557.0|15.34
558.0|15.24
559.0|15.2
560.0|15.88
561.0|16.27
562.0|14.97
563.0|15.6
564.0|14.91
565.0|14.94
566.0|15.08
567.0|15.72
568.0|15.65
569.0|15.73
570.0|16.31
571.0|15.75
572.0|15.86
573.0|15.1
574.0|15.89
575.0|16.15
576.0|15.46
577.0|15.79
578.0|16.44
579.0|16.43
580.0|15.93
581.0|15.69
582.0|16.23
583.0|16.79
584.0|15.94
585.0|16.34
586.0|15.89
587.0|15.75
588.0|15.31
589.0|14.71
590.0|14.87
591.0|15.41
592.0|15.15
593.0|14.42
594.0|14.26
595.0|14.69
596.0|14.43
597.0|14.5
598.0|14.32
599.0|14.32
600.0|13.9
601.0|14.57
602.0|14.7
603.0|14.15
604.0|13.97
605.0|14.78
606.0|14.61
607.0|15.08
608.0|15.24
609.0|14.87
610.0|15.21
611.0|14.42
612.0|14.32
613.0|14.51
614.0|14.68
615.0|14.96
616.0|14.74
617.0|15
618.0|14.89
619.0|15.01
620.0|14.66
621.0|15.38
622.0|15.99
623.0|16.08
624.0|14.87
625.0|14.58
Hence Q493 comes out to 1.3 keV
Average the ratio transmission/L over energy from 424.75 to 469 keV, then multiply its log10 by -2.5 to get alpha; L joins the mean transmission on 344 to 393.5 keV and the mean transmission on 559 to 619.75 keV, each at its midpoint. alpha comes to -0.15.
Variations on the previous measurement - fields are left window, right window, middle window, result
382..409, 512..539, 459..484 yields -0.069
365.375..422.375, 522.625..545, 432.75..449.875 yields -0.111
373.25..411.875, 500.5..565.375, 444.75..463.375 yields -0.170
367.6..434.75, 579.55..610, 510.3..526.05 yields 0.024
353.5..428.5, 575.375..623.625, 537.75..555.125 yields -0.083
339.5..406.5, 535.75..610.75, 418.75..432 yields -0.157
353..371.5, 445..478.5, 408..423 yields -0.018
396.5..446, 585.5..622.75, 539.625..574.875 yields -0.058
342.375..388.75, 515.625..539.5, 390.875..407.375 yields 0.081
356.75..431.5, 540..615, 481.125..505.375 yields 0.043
